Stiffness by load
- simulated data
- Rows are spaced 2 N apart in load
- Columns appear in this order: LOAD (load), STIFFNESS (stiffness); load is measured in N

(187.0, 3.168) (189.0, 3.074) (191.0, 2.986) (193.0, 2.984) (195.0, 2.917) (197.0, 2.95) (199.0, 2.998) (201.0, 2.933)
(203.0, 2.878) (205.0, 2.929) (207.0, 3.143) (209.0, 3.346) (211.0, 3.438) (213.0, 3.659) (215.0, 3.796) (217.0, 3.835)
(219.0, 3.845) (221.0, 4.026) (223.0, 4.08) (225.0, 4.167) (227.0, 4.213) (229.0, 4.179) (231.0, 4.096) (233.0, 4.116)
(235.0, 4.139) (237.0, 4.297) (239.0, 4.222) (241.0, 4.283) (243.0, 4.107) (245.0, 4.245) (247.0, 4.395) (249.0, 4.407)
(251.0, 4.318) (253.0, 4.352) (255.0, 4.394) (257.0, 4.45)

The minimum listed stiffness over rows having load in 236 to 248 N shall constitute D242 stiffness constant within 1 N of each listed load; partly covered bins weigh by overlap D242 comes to 4.107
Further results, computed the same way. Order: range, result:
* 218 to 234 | 3.845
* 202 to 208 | 2.878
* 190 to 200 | 2.917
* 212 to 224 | 3.659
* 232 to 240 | 4.116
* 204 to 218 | 2.929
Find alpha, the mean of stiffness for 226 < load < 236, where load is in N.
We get 4.15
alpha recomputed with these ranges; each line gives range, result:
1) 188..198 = 2.98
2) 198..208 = 2.98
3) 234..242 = 4.24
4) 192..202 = 2.96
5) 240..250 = 4.29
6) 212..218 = 3.76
